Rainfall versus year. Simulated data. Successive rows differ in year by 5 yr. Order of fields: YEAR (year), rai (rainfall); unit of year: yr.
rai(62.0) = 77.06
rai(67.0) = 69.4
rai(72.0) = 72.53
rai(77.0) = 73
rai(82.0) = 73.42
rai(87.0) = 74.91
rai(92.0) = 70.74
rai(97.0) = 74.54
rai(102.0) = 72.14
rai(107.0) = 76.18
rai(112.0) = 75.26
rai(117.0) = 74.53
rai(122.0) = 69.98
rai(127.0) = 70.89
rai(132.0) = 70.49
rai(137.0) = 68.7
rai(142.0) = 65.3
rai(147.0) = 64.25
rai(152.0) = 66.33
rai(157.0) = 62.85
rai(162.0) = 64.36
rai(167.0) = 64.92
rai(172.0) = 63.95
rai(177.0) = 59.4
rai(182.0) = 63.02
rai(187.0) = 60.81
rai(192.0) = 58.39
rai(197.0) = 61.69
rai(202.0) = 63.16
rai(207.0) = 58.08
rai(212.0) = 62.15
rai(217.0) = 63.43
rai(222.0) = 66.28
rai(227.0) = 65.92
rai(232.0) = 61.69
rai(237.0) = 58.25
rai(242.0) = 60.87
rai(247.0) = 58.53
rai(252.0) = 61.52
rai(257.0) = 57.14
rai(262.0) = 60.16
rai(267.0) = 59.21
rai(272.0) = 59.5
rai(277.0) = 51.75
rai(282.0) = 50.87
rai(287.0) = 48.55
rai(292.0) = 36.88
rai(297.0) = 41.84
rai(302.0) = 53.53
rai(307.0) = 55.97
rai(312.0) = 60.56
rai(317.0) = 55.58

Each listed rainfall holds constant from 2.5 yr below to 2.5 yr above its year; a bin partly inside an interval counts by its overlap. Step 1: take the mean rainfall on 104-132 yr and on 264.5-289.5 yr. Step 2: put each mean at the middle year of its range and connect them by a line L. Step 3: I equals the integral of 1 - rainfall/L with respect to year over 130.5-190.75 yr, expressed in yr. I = 3.3 yr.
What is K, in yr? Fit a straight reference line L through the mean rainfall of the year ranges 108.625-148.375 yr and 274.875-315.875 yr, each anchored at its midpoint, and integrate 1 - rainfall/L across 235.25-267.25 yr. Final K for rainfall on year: -2.3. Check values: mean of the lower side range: 70.2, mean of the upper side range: 50.2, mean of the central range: 59.4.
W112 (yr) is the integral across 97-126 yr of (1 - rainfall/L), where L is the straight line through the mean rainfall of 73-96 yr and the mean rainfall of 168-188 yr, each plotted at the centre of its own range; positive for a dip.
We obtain -1.5 yr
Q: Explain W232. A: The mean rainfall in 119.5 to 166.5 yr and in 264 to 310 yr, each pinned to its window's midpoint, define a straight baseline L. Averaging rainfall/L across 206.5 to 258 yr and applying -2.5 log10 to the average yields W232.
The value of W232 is -0.08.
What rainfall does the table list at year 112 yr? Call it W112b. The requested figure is 75.26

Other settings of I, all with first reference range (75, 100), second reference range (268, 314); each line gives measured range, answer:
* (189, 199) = 0.28 yr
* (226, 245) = -1.33 yr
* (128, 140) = -0.23 yr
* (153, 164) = 0.28 yr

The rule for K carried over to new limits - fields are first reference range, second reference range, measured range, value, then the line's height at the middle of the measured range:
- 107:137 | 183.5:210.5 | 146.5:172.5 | 0.7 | 66.4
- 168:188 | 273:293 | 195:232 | -3.5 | 57.6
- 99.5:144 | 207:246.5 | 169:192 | 1.7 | 66.3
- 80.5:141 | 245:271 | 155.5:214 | 3.5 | 65.9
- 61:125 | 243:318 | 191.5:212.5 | 0.5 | 62.2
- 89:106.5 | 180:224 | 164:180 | 0.5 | 65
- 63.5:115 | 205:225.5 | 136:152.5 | 0.7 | 68.7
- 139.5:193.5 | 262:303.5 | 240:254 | -1.5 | 54.6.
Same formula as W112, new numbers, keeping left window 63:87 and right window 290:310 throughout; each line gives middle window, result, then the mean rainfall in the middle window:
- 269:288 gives -1.2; 53.2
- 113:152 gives -1.7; 69.2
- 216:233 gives -2.6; 64.6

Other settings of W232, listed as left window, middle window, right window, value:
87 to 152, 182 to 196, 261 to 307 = 0.040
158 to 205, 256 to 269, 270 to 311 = -0.112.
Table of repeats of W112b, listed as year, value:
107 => 76.18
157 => 62.85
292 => 36.88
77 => 73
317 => 55.58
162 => 64.36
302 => 53.53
